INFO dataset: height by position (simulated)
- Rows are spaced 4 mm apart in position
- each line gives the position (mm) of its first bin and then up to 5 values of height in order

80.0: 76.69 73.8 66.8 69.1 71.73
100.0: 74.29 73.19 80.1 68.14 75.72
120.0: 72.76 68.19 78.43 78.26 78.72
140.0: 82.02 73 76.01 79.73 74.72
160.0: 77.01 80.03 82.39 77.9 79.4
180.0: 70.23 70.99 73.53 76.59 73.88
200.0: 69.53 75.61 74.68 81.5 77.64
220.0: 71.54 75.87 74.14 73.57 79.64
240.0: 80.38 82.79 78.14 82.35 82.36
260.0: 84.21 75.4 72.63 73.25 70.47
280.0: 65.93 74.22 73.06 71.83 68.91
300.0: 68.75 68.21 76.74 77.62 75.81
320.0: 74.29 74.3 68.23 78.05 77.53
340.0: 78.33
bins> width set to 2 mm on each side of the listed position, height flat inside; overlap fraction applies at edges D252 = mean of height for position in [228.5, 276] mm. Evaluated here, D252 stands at 78.1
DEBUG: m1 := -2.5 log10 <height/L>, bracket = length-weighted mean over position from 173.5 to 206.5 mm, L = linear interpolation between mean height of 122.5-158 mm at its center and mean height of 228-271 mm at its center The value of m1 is 0.06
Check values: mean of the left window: 76.7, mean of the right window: 78.8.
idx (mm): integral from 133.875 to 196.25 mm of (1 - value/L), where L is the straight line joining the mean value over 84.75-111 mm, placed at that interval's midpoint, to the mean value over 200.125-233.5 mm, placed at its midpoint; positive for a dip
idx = -2.3 mm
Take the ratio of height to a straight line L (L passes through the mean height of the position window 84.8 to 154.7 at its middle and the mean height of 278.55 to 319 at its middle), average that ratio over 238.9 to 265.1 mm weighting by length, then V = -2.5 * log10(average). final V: -0.12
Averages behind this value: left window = 74.5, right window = 72.2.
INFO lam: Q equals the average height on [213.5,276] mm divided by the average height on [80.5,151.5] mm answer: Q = 1.04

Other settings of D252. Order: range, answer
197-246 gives 76.4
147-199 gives 76.2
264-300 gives 71.4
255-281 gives 75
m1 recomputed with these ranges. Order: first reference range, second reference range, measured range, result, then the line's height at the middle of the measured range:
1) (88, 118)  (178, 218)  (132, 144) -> -0.08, 73.4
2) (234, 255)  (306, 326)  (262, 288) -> 0.09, 78.6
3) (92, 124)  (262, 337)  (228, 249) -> -0.08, 72.9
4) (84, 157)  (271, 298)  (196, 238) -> -0.04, 72.4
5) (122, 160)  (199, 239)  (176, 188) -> 0.05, 76.1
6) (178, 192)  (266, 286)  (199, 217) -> -0.06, 72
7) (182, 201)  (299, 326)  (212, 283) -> -0.05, 73.4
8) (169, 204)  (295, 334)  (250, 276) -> -0.06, 73.7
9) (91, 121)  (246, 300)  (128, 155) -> -0.06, 73.6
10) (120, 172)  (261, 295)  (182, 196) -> 0.03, 75.6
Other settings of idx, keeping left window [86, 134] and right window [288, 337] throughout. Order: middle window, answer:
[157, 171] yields -1.19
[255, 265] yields -1.07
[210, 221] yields -0.63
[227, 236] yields -0.24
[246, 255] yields -0.90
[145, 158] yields -0.61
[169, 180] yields -0.65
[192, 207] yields -0.09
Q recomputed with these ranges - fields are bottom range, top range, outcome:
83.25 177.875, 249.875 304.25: 0.98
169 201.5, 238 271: 1.07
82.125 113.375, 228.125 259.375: 1.10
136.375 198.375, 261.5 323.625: 0.95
